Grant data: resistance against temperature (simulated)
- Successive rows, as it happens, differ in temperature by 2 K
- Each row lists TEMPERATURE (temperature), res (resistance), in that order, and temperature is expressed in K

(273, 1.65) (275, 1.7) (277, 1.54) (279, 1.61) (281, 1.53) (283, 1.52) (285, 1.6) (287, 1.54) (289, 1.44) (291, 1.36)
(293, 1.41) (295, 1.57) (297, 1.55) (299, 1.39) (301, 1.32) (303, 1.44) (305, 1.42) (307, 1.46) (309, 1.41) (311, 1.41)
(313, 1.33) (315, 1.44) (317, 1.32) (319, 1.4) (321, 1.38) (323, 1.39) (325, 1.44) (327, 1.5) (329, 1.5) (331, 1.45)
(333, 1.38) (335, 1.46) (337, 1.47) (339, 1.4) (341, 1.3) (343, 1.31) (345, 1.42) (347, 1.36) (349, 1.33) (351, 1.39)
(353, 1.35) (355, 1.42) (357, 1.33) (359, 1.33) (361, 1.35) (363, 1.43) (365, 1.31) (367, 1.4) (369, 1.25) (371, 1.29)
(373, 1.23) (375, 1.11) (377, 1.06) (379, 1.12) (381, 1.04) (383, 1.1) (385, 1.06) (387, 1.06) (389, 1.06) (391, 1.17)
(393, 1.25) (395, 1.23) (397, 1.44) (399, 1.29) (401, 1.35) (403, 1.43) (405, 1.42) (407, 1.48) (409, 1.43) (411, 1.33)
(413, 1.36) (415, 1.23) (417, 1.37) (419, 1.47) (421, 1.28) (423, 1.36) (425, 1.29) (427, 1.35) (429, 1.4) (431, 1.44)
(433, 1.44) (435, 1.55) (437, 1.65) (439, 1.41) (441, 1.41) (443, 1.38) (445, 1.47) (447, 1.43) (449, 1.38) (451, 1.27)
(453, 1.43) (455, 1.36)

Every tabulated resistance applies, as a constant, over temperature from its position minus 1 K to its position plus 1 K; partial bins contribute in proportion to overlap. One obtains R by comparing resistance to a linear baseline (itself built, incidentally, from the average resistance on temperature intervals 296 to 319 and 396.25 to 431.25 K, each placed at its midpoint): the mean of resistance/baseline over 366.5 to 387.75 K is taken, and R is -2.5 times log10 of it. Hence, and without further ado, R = 0.200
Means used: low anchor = 1.41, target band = 1.15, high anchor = 1.37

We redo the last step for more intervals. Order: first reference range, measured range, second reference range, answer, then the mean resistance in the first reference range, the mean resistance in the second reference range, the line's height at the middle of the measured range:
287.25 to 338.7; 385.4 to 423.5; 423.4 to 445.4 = 0.09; 1.43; 1.43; 1.43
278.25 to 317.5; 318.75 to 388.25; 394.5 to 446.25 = 0.09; 1.45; 1.4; 1.43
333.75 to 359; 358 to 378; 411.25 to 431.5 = 0.08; 1.38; 1.35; 1.37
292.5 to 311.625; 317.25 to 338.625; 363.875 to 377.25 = -0.05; 1.44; 1.25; 1.37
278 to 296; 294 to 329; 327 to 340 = 0.04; 1.51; 1.45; 1.48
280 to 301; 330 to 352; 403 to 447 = 0.05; 1.48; 1.41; 1.45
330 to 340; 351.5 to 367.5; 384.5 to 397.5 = -0.04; 1.43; 1.18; 1.32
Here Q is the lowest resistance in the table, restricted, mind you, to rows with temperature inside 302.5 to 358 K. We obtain 1.3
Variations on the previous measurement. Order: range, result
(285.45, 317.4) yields 1.32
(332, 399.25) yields 1.04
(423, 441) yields 1.29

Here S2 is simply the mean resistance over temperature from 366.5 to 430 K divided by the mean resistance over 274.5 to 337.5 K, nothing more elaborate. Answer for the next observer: 0.87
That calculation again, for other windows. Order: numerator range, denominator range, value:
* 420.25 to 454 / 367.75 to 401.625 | 1.19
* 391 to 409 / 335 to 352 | 0.98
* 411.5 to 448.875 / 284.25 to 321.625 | 0.98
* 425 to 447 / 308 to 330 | 1.02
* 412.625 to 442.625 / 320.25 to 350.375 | 1.00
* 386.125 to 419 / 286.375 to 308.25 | 0.91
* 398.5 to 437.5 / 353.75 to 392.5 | 1.14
